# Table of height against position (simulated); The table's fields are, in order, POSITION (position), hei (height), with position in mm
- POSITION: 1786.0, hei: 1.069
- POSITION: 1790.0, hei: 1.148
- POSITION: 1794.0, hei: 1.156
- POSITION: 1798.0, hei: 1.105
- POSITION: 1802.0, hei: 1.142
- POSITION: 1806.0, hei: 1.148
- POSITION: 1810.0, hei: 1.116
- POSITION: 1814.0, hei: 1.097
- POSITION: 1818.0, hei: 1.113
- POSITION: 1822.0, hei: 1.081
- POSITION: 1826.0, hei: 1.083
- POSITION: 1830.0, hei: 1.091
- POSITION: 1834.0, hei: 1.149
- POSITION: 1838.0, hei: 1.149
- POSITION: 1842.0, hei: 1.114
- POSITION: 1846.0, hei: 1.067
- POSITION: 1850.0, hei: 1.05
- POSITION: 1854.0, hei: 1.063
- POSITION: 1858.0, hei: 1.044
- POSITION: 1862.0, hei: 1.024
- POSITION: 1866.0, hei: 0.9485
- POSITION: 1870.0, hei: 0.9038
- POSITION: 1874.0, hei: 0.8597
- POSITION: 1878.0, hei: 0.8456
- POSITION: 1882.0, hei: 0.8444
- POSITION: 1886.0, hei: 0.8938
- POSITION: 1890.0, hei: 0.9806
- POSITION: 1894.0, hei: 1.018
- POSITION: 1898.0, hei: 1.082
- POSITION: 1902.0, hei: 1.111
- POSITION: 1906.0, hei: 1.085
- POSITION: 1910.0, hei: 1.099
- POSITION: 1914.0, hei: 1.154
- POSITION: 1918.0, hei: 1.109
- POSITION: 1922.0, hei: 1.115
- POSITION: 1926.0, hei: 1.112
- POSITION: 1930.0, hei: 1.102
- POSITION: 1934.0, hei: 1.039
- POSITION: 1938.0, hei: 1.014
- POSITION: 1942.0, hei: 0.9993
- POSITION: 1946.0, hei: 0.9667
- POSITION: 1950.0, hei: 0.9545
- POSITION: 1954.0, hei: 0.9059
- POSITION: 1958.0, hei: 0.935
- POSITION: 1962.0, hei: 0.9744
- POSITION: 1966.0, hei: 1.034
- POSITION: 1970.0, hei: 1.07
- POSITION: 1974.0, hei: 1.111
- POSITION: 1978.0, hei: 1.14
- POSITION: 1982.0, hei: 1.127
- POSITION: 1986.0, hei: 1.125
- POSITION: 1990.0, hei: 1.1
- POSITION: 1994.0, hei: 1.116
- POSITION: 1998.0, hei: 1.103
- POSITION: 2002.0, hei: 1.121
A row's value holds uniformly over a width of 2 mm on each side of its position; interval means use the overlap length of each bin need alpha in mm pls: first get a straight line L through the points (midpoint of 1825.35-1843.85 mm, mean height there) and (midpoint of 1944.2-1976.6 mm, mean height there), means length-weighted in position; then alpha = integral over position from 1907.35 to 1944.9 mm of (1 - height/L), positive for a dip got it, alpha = -1.8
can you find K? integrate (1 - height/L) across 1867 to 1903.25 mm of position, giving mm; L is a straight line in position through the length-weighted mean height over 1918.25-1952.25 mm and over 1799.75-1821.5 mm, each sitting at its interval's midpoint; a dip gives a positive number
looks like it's 4.28 mm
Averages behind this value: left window 1.12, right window 1.04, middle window 0.945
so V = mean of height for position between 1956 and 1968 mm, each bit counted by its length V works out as 0.981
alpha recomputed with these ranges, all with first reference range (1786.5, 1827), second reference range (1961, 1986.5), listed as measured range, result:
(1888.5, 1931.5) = 0.33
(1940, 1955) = 1.79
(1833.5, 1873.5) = 2.47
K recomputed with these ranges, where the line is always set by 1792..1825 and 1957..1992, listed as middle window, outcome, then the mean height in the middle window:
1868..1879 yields 2.28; 0.872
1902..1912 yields -0.04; 1.1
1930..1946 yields 0.90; 1.02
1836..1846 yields -0.08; 1.12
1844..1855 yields 0.47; 1.06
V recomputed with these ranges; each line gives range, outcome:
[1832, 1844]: 1.14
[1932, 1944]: 1.02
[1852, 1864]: 1.04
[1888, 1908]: 1.06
